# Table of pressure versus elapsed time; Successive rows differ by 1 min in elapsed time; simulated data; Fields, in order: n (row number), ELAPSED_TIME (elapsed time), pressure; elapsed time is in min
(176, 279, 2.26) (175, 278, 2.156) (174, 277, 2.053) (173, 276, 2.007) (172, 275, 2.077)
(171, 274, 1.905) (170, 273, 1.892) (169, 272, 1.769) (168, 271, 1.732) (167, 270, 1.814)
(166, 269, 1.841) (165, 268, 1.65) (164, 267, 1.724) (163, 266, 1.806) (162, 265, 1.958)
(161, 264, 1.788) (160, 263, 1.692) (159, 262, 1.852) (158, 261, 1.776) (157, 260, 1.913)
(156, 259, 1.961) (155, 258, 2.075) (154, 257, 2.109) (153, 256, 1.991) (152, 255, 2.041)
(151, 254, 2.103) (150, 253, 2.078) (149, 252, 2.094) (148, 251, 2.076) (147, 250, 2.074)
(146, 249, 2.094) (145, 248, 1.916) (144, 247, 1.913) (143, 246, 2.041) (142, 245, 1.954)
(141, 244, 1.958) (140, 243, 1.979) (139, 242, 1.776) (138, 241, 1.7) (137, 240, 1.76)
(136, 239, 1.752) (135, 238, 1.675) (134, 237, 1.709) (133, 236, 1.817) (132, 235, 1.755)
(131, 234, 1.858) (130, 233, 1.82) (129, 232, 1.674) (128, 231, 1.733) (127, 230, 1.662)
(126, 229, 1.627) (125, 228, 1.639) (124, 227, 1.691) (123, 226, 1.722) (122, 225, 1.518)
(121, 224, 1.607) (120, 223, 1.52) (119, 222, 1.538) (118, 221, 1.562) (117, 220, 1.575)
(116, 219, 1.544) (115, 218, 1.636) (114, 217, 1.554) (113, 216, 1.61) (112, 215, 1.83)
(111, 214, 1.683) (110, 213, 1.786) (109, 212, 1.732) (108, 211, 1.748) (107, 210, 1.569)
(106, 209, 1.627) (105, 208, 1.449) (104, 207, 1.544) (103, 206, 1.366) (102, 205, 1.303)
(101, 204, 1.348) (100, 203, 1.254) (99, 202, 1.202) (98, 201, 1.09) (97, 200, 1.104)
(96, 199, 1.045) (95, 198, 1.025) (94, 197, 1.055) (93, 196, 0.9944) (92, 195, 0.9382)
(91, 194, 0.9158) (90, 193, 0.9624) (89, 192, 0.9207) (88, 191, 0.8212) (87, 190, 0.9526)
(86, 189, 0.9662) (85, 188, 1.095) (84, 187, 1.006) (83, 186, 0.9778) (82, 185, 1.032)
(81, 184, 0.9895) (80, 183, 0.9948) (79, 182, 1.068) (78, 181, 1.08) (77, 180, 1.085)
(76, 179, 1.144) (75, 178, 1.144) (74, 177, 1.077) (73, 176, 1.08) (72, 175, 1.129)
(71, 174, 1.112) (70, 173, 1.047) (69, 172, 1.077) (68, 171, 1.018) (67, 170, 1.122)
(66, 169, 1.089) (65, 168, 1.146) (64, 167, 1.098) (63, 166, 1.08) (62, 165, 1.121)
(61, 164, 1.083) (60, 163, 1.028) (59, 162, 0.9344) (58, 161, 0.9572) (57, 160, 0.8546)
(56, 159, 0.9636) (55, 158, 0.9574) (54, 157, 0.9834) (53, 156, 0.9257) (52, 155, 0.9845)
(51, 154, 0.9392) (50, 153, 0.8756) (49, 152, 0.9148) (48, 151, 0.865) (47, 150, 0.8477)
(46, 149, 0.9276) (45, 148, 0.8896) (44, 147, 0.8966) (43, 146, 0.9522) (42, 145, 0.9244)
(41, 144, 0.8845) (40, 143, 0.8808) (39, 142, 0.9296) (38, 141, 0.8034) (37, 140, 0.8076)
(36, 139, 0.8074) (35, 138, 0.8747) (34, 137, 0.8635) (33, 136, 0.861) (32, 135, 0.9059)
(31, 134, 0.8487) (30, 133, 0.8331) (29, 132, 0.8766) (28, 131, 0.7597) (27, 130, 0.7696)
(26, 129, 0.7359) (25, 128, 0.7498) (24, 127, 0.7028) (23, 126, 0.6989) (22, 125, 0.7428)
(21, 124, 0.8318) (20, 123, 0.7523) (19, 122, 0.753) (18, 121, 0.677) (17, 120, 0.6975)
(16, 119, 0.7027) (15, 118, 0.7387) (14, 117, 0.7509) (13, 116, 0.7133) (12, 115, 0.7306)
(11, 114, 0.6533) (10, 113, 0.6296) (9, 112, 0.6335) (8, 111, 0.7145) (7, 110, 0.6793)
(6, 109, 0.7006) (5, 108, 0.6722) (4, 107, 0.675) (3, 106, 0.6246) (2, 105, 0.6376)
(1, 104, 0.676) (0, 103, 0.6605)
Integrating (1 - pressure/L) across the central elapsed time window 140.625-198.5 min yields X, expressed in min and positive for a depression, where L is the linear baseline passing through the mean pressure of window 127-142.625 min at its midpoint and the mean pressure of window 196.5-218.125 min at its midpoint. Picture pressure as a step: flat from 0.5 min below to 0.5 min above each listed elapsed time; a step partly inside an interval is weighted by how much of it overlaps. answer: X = 5.8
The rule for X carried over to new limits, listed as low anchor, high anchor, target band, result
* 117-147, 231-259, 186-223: 5.3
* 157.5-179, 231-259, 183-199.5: 4.1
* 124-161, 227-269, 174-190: 2.3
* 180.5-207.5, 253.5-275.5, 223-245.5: -3.0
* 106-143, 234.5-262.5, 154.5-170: 1.4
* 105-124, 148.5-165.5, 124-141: 0.0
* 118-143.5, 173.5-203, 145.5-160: -0.5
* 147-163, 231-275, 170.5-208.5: 5.1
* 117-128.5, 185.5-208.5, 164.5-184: -2.0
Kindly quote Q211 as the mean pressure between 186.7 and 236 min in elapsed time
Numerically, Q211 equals 1.42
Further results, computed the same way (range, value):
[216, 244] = 1.69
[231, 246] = 1.8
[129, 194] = 0.964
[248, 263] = 2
